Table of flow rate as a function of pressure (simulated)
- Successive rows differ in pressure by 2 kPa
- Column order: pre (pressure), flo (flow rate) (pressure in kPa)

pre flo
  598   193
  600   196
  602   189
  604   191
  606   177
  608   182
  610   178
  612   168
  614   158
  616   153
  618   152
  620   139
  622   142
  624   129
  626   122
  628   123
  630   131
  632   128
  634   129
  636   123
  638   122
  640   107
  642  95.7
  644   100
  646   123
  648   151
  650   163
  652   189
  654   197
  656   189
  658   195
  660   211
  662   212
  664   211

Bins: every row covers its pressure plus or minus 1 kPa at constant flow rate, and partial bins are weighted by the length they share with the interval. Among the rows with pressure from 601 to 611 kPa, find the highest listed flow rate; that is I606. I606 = 191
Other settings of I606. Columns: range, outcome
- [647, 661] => 211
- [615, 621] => 153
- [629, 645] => 131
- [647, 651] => 163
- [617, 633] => 152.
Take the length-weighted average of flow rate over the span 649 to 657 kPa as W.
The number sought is 184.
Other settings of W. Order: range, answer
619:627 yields 133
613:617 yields 156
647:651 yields 157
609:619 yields 162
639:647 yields 106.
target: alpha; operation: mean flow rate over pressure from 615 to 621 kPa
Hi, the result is 148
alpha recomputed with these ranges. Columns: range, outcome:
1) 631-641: 122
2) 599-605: 192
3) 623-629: 125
